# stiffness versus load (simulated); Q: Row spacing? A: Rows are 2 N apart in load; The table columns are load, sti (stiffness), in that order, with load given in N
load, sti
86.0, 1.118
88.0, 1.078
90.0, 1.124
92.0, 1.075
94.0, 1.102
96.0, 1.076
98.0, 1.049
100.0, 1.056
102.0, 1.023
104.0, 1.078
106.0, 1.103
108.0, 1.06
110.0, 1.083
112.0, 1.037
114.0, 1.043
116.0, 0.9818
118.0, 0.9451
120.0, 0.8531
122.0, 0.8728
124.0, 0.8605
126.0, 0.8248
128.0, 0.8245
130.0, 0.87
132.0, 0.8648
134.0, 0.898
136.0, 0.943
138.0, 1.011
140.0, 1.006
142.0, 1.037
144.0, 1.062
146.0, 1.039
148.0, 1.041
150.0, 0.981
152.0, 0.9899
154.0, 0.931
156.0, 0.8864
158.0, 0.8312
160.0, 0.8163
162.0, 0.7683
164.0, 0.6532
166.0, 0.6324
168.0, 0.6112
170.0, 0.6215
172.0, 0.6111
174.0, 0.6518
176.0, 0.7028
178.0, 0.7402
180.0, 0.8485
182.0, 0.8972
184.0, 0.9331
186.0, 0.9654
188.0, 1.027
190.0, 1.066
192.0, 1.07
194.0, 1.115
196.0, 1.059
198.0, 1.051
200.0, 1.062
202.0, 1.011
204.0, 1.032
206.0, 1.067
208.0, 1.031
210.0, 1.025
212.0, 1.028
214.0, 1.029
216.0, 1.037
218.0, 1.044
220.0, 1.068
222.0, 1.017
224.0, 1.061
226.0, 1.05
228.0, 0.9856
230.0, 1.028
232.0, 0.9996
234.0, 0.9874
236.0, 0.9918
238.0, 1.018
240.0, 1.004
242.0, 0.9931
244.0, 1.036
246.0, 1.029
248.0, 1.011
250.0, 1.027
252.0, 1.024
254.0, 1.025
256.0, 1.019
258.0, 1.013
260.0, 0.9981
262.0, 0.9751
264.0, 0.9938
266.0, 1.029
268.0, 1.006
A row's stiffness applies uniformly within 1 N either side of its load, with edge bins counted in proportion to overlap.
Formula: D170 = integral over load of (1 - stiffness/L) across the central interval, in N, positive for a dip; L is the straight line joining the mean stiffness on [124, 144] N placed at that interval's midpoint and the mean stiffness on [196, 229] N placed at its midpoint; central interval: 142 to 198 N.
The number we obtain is 5.6 N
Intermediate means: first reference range 0.924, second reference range 1.04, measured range 0.878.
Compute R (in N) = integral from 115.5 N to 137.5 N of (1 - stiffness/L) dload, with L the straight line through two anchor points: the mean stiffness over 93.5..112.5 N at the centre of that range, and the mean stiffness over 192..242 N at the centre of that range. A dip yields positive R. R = 3.6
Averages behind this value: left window 1.07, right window 1.03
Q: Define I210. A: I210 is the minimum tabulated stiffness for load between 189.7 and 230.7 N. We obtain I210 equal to 0.9856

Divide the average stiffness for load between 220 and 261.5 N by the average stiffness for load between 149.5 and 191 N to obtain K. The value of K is 1.2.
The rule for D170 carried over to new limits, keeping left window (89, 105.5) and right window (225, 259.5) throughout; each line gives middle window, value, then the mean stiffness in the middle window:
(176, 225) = 1.2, 1.01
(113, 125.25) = 1.6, 0.924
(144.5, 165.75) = 3.3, 0.888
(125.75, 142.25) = 2.2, 0.919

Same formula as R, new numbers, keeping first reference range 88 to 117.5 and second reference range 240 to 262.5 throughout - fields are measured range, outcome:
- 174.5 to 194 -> 2.2 N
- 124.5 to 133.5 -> 1.7 N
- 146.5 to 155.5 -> 0.5 N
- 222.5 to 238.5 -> 0.1 N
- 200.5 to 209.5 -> -0.1 N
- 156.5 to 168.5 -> 3.6 N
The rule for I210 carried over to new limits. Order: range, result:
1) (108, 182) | 0.6111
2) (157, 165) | 0.6532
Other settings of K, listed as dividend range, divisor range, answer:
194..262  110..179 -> 1.18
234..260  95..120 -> 0.98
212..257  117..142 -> 1.13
